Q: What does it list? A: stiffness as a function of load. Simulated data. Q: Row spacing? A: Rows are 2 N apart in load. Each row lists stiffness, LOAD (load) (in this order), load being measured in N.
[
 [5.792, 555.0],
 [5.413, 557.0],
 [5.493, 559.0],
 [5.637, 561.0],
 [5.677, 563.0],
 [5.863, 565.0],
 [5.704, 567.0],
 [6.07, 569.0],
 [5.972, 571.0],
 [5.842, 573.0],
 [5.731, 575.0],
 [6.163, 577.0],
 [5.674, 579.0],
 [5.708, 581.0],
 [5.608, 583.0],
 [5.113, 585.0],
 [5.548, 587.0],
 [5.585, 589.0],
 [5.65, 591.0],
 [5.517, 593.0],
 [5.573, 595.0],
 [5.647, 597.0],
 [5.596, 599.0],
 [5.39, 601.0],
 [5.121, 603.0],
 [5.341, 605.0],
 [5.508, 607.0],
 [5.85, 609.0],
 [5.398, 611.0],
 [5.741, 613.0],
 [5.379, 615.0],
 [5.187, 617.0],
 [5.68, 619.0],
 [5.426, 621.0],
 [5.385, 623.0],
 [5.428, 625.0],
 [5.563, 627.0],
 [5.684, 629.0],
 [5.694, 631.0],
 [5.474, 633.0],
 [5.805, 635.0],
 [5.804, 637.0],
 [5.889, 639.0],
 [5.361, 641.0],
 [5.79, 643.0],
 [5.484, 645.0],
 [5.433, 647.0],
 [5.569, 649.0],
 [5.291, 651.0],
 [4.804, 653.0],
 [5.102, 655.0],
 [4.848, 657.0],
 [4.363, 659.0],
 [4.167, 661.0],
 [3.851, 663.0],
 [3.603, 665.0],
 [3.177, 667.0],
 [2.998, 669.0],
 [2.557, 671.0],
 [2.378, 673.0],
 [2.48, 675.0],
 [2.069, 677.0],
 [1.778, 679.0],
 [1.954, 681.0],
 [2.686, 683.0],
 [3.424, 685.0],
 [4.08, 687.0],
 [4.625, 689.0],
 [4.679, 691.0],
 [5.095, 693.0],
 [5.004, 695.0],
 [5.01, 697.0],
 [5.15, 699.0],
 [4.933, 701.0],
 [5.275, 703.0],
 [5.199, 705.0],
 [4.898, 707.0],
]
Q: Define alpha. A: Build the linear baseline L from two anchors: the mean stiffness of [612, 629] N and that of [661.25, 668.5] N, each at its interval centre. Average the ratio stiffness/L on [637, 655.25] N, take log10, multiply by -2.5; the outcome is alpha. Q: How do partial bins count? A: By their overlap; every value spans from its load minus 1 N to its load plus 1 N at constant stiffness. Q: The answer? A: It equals -0.24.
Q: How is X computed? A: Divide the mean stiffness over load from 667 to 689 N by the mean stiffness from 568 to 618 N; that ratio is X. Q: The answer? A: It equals 0.5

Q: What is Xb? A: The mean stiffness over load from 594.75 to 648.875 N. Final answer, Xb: 5.54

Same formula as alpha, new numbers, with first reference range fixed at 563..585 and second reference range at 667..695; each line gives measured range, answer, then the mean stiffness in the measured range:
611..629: -0.17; 5.48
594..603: -0.06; 5.5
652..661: -0.23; 4.71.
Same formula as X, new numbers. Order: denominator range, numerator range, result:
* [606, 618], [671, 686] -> 0.44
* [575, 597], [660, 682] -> 0.50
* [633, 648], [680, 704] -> 0.77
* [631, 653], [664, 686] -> 0.48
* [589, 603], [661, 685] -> 0.50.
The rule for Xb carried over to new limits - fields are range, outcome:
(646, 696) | 3.84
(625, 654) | 5.54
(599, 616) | 5.47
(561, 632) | 5.6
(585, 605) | 5.49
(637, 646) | 5.65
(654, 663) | 4.53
